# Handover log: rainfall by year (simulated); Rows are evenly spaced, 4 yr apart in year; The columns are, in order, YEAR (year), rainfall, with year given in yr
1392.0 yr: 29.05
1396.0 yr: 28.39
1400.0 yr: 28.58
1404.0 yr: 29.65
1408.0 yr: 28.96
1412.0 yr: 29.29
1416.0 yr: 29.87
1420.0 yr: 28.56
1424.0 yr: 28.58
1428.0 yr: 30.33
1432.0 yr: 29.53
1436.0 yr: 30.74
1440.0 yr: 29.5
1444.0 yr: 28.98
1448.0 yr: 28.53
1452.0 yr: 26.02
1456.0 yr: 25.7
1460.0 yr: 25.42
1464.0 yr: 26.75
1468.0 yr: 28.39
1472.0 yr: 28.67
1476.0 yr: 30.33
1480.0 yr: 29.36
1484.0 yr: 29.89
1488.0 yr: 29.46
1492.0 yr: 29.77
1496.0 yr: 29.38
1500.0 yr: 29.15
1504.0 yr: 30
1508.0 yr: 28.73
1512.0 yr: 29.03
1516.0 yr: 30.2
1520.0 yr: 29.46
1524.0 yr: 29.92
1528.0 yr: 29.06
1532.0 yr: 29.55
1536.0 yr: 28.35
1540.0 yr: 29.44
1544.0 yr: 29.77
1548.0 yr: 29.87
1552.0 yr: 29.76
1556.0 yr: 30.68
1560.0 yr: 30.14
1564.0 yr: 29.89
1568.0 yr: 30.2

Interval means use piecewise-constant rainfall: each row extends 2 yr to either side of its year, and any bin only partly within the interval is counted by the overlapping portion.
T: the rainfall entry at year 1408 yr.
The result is 28.96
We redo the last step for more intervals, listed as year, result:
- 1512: 29.03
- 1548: 29.87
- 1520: 29.46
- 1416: 29.87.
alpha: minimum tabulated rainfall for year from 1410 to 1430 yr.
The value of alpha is 28.56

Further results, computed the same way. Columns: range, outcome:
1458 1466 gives 25.42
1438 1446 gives 28.98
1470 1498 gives 28.67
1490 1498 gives 29.38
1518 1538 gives 28.35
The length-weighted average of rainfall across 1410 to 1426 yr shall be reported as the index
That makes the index 29.1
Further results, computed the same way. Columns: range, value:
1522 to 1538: 29.2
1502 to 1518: 29.5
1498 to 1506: 29.6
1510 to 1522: 29.6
